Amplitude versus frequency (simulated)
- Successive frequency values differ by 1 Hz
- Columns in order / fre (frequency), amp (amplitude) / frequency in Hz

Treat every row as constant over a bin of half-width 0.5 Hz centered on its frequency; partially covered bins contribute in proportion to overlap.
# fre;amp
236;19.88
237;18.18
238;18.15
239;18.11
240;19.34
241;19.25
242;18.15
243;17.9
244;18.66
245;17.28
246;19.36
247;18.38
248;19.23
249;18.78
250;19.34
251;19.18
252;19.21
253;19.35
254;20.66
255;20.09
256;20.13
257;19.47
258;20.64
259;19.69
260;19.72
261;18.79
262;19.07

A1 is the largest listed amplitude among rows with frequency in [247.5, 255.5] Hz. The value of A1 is 20.66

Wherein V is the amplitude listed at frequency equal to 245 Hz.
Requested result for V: 17.28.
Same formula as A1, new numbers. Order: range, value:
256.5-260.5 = 20.64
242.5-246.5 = 19.36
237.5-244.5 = 19.34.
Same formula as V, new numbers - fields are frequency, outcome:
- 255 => 20.09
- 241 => 19.25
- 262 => 19.07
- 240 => 19.34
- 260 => 19.72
